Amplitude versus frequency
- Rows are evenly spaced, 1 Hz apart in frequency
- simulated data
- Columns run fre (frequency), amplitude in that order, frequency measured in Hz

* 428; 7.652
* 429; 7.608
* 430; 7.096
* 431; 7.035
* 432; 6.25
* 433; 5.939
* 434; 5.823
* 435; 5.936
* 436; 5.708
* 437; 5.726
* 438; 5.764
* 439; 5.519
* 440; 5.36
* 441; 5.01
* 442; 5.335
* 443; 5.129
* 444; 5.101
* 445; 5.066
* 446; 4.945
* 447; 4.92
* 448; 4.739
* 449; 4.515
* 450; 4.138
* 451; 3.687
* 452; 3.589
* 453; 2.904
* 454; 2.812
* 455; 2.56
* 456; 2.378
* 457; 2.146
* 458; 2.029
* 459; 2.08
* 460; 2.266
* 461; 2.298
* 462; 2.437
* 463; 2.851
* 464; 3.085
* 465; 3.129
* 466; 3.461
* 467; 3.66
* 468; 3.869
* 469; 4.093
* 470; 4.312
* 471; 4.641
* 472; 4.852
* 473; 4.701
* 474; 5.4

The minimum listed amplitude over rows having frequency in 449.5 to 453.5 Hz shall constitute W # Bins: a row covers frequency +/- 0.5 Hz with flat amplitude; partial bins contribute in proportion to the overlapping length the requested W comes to 2.904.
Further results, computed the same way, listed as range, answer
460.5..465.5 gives 2.298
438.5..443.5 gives 5.01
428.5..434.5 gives 5.823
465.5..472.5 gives 3.461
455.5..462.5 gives 2.029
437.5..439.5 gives 5.519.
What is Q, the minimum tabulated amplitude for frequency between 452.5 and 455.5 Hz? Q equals 2.56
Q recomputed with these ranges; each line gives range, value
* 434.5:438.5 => 5.708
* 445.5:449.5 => 4.515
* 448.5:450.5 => 4.138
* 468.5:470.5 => 4.093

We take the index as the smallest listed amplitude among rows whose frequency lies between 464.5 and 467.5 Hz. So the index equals 3.129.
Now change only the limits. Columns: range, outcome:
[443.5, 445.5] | 5.066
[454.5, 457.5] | 2.146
